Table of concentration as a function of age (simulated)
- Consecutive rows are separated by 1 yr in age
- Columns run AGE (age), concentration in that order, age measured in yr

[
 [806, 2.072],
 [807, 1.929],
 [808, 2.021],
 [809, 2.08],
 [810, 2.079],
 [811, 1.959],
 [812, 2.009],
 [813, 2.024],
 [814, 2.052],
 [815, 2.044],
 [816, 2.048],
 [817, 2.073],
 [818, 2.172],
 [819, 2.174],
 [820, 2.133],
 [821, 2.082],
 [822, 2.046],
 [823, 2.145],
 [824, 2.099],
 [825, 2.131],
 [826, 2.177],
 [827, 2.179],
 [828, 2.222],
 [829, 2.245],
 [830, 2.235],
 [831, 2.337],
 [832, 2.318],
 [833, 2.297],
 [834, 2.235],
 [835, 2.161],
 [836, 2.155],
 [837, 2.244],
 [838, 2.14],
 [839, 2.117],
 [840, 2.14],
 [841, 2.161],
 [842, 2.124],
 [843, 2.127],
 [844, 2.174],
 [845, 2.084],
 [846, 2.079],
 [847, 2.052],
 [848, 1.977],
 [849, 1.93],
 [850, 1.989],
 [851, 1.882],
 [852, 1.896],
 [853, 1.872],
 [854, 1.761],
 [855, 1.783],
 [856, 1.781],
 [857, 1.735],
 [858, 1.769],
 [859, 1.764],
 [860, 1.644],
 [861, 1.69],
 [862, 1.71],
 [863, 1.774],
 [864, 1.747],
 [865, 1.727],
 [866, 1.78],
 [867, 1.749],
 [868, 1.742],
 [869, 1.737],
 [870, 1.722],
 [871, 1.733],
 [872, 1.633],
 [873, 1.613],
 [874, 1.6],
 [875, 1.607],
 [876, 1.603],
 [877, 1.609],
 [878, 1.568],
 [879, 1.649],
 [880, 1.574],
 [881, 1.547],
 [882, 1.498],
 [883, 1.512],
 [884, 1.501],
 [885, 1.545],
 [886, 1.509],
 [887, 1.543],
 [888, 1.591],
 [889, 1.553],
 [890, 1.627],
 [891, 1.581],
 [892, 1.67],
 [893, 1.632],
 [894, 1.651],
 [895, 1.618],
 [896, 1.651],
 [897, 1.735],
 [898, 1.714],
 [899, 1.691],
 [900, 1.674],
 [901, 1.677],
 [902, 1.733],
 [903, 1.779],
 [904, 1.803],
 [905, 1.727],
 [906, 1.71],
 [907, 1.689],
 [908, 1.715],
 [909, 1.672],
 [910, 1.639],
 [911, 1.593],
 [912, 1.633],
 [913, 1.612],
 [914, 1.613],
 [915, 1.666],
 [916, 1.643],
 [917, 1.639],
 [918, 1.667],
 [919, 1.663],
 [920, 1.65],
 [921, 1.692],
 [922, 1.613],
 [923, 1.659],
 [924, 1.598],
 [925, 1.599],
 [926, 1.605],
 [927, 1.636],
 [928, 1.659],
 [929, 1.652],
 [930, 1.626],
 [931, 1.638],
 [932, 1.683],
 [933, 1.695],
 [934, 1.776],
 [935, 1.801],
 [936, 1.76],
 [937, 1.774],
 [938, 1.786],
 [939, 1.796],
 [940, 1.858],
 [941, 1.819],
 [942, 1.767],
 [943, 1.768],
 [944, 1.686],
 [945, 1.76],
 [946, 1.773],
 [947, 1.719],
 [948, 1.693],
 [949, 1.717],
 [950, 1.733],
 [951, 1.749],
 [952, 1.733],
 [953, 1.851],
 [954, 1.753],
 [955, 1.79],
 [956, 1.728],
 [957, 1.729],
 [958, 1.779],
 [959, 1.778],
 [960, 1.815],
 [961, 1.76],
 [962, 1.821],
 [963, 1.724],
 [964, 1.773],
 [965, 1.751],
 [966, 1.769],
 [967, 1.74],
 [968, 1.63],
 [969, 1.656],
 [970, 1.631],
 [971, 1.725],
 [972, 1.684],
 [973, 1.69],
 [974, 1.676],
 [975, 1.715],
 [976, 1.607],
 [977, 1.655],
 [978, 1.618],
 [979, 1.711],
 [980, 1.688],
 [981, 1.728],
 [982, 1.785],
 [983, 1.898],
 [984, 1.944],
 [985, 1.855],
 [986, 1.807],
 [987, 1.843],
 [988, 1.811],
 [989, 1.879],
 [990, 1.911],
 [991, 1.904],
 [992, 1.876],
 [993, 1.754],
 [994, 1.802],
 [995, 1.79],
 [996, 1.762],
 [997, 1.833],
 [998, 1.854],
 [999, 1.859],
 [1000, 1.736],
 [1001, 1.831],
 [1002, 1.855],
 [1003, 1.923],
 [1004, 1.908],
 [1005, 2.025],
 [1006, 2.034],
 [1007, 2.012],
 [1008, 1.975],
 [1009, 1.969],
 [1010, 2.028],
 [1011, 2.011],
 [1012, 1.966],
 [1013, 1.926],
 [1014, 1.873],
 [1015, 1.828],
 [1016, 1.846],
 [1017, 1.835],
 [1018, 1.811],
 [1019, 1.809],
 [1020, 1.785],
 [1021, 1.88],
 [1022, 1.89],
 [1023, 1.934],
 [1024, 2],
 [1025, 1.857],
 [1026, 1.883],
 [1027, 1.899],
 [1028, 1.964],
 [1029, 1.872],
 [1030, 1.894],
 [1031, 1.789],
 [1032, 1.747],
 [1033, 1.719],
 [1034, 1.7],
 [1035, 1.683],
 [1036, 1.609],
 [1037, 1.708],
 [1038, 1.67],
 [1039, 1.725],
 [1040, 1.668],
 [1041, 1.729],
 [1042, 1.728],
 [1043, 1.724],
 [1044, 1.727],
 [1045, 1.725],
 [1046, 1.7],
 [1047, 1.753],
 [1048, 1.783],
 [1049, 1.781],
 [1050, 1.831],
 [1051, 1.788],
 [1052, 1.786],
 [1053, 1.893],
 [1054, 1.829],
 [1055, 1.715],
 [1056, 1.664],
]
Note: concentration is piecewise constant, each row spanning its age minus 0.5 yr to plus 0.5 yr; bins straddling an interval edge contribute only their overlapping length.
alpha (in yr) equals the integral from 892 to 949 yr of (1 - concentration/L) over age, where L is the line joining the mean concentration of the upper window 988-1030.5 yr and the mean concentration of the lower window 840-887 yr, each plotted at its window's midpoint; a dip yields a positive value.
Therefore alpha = 3.8 yr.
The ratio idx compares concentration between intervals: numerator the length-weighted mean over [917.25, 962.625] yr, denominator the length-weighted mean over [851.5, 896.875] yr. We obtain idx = 1.04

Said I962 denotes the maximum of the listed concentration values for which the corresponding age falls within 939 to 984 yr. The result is 1.944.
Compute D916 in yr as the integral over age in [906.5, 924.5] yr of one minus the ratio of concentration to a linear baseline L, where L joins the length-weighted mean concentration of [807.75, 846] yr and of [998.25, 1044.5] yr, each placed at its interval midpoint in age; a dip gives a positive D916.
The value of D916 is 3.2 yr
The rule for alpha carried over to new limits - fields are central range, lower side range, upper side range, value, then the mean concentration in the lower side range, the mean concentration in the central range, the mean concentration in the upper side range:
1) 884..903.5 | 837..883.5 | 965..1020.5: 1.9 yr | 1.81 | 1.64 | 1.82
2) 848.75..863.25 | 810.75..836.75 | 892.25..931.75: 1.3 yr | 2.15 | 1.8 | 1.66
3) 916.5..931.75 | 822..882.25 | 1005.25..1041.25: 2.0 yr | 1.92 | 1.64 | 1.85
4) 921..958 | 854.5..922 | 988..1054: 0.1 yr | 1.66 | 1.72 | 1.83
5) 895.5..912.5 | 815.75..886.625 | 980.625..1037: 1.8 yr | 1.91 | 1.7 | 1.86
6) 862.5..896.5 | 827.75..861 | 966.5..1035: 6.2 yr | 2.04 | 1.63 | 1.83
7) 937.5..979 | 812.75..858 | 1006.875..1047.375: 3.9 yr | 2.08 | 1.74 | 1.82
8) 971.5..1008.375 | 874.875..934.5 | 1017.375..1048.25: -1.7 yr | 1.64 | 1.82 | 1.79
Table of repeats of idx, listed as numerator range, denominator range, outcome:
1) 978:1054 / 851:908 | 1.09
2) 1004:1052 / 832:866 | 0.93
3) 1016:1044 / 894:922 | 1.07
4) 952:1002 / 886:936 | 1.07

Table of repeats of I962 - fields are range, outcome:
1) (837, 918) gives 2.244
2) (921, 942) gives 1.858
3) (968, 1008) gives 2.034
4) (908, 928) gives 1.715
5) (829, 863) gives 2.337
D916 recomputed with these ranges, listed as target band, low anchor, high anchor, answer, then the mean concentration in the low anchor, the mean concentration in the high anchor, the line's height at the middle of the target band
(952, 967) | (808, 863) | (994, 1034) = 1.24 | 2.04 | 1.88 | 1.93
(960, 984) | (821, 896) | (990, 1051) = 1.55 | 1.86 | 1.83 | 1.84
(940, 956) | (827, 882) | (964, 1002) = 0.42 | 1.9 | 1.77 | 1.8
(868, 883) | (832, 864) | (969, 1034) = 2.54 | 1.98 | 1.84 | 1.95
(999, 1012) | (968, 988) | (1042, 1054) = -1.43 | 1.73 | 1.77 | 1.75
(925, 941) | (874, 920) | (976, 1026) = -0.04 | 1.63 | 1.86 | 1.71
